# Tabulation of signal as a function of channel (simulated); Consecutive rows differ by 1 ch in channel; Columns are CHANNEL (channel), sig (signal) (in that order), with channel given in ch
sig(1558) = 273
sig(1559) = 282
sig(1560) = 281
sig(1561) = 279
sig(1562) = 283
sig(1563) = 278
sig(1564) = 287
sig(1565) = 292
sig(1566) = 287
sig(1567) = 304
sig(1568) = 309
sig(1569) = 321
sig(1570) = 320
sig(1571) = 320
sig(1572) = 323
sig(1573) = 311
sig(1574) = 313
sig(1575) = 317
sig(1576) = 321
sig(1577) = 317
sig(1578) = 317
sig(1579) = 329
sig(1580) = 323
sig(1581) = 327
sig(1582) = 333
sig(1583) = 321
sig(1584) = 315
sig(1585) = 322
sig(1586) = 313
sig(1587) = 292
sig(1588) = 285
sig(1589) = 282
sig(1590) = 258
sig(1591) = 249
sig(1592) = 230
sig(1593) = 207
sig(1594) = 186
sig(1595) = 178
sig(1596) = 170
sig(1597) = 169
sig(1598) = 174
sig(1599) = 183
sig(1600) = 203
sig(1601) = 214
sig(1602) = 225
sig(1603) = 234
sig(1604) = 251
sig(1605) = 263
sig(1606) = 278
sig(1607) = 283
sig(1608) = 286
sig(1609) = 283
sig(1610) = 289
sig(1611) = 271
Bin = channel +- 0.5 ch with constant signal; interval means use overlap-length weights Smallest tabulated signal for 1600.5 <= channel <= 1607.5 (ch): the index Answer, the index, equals 214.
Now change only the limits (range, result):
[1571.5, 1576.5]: 311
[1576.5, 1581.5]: 317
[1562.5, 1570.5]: 278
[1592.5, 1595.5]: 178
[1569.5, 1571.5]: 320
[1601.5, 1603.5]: 225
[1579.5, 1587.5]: 292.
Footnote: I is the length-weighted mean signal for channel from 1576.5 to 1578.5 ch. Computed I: 317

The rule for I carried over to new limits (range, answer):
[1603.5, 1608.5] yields 272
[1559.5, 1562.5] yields 281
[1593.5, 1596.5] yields 178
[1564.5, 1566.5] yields 290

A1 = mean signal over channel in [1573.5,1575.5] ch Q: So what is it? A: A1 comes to 315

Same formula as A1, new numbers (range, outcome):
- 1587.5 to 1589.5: 284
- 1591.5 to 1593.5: 218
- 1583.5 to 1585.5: 318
